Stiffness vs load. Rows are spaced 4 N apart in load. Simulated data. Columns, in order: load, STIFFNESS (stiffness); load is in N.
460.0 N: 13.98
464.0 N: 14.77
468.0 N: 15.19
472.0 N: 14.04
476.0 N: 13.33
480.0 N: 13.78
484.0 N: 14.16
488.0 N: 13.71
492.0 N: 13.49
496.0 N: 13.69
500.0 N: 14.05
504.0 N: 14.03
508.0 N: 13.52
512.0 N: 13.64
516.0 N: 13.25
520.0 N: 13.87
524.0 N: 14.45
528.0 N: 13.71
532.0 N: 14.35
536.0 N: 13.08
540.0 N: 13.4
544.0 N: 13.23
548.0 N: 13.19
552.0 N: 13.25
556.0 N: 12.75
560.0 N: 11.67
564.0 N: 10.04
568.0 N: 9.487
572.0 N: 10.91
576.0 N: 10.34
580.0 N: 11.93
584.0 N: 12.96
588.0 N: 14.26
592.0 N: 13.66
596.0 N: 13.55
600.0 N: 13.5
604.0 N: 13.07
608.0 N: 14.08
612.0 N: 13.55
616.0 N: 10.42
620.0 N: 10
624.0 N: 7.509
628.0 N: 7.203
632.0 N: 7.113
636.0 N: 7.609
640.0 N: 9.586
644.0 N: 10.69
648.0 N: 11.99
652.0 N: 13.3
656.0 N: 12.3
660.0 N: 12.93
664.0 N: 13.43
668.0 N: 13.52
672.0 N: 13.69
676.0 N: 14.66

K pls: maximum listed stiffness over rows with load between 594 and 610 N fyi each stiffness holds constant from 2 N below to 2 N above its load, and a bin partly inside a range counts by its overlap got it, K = 14.08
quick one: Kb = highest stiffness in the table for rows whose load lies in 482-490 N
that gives 14.16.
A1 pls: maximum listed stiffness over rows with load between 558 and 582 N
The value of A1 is 11.93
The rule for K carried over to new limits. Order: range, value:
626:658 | 13.3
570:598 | 14.26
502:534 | 14.45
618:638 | 10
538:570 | 13.4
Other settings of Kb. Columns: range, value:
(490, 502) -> 14.05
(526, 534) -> 14.35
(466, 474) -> 15.19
